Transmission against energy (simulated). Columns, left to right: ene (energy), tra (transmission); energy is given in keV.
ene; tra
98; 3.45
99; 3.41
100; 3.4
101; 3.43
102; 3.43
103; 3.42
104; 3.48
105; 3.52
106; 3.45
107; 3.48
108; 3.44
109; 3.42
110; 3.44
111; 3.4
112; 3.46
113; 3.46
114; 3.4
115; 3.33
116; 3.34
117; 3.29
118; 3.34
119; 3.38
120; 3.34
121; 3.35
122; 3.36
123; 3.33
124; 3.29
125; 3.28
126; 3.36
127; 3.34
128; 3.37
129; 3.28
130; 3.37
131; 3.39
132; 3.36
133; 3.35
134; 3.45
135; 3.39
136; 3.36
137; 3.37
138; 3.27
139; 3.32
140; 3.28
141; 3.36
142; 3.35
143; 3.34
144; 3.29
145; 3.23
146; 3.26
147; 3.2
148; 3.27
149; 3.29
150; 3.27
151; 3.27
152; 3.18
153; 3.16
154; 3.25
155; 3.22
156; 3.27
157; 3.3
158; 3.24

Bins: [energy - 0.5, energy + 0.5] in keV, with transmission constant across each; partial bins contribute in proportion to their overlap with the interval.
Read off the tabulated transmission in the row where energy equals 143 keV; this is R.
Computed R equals 3.34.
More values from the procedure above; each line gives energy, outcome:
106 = 3.45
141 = 3.36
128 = 3.37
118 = 3.34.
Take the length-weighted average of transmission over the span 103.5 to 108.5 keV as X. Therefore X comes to 3.47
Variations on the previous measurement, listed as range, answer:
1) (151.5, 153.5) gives 3.17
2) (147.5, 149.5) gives 3.28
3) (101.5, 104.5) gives 3.44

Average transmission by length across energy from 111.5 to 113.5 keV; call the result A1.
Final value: 3.46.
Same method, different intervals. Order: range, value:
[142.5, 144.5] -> 3.31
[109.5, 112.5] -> 3.43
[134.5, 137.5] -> 3.37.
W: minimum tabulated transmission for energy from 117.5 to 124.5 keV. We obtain 3.29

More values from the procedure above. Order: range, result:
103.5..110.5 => 3.42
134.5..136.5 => 3.36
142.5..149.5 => 3.2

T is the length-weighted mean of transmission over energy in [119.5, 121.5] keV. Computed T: 3.34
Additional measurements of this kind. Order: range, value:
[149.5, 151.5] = 3.27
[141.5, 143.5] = 3.34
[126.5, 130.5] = 3.34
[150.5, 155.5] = 3.22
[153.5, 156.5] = 3.25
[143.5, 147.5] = 3.25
